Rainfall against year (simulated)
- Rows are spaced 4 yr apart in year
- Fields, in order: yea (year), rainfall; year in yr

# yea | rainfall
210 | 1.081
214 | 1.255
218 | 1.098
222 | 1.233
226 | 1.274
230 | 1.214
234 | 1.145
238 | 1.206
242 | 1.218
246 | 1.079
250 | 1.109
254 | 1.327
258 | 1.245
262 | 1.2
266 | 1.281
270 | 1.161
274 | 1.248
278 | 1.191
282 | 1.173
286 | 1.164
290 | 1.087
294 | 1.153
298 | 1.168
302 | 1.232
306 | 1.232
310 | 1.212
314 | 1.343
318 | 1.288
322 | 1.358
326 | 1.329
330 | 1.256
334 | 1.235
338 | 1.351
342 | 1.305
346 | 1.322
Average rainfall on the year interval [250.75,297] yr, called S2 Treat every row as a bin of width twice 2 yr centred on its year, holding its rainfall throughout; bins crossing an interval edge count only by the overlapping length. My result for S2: 1.2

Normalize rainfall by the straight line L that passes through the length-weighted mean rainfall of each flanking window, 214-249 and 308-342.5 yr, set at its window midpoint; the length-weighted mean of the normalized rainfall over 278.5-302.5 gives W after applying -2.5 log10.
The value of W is 0.09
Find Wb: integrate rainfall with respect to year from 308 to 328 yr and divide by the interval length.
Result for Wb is 1.31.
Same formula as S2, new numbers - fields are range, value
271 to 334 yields 1.23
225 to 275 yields 1.21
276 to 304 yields 1.17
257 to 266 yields 1.23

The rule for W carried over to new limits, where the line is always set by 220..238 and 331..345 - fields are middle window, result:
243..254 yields 0.08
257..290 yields 0.04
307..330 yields -0.01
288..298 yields 0.12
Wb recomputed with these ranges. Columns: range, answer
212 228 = 1.22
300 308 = 1.23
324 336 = 1.27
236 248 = 1.17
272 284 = 1.2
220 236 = 1.22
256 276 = 1.23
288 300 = 1.14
